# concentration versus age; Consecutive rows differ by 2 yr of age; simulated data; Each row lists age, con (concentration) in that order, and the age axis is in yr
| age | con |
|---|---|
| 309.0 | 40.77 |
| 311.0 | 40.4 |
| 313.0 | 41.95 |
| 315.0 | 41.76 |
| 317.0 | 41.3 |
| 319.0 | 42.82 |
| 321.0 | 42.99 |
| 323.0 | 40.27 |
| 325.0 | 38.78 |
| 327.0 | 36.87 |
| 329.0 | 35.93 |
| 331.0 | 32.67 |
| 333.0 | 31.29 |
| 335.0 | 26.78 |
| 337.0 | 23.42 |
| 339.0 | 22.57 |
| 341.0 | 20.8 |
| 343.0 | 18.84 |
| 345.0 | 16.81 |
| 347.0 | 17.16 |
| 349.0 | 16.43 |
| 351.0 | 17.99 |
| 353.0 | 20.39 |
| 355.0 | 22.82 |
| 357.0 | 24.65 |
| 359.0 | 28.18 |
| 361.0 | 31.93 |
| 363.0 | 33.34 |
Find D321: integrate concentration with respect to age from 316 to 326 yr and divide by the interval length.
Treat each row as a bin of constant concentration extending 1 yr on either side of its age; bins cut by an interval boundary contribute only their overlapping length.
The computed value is 41.2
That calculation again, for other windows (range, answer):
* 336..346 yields 20.5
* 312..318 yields 41.7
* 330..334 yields 32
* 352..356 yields 21.6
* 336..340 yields 23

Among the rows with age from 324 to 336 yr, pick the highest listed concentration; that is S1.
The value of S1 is 38.78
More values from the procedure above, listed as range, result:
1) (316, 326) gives 42.99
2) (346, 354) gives 20.39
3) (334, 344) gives 26.78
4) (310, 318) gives 41.95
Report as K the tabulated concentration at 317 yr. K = 41.3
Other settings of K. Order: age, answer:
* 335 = 26.78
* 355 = 22.82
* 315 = 41.76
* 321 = 42.99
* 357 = 24.65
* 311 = 40.4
